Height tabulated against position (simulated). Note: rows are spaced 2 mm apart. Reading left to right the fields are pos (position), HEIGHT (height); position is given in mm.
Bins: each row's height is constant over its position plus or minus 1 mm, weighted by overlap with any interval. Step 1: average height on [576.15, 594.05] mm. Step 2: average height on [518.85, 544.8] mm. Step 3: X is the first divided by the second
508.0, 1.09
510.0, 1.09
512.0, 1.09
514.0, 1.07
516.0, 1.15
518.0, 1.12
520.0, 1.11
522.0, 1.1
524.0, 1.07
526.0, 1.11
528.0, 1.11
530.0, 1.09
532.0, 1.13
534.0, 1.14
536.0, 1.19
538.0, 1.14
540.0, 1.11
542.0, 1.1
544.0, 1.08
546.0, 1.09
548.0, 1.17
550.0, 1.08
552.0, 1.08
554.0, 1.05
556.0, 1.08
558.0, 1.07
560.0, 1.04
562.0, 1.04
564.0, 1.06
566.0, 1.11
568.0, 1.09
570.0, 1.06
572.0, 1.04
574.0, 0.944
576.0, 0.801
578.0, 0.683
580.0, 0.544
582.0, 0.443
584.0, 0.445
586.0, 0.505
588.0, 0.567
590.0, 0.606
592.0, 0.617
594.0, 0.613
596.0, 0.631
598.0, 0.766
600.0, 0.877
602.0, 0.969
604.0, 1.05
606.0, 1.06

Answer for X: 0.51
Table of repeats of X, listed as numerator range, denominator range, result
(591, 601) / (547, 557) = 0.64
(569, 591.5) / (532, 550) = 0.62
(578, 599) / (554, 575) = 0.55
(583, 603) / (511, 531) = 0.60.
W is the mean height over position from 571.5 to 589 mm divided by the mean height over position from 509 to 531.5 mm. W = 0.59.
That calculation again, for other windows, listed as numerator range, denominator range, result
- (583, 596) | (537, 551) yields 0.51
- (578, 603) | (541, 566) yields 0.59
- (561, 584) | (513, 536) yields 0.78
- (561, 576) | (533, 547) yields 0.92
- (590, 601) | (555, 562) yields 0.65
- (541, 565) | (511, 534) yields 0.97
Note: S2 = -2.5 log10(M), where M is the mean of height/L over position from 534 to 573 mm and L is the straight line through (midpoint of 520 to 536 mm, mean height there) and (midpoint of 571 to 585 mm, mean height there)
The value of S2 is -0.21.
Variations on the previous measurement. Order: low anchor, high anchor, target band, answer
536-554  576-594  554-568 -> -0.20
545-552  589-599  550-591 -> 0.04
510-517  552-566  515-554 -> -0.03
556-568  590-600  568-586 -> 0.20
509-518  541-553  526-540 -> -0.03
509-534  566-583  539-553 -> -0.12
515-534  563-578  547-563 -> -0.04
